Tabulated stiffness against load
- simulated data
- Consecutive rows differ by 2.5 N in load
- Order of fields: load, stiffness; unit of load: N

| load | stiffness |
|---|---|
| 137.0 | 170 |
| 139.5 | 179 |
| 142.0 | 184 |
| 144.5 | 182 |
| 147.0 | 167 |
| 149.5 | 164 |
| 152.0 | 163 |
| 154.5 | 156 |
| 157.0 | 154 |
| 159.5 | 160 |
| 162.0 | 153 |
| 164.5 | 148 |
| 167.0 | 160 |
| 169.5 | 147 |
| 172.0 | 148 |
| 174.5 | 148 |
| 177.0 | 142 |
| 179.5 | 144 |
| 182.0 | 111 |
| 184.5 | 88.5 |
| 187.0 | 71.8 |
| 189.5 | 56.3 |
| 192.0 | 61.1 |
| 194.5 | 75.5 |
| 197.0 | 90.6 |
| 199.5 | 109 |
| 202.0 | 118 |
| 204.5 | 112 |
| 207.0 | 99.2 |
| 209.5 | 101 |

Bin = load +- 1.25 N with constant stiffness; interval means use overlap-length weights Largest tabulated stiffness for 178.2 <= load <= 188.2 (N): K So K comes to 144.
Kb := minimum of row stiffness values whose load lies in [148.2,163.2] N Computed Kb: 153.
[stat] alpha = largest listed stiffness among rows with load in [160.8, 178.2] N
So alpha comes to 160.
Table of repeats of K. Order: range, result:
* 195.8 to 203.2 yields 118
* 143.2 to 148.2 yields 182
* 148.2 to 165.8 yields 164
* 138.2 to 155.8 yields 184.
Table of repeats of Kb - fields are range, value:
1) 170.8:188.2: 71.8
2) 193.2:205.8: 75.5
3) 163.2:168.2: 148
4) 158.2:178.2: 142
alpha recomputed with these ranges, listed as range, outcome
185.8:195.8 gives 75.5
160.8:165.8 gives 153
